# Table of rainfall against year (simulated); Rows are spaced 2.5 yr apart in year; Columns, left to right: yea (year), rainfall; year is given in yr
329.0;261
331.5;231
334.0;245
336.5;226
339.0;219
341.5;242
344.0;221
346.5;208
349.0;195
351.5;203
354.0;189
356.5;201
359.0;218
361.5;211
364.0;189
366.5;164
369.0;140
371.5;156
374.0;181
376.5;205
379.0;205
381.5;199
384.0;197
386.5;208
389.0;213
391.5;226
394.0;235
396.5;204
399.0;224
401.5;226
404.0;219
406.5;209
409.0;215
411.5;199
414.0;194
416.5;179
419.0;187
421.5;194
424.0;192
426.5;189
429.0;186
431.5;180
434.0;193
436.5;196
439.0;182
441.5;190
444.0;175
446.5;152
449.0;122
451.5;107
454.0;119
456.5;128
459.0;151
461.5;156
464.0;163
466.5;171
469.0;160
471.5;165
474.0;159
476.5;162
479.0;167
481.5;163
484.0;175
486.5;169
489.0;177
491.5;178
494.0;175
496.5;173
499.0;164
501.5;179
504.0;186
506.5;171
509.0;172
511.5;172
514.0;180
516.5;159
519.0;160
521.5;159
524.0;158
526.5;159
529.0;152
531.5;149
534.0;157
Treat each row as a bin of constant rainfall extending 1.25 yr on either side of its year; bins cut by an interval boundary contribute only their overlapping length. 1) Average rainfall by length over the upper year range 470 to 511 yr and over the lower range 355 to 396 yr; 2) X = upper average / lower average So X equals 0.87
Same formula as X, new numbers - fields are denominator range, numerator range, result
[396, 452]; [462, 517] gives 0.90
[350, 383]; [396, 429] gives 1.07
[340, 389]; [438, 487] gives 0.79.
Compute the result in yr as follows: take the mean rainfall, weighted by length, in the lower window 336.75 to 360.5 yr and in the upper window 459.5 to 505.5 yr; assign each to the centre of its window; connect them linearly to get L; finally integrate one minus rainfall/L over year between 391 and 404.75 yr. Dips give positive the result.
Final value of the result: -1.9 yr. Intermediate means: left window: 211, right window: 169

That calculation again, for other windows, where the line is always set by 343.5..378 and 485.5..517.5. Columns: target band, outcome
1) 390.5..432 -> -4.2 yr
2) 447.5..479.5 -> 5.4 yr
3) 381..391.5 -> -1.1 yr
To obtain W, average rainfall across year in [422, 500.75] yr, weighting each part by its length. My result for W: 166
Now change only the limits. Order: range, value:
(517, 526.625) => 159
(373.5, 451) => 195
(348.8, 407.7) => 201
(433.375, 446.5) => 184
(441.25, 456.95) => 139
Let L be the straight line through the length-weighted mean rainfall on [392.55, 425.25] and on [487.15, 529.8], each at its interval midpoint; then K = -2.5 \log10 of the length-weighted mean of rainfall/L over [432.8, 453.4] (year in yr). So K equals 0.187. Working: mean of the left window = 206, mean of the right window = 169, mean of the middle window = 163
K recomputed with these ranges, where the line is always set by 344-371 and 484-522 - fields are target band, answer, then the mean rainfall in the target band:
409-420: -0.05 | 193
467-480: 0.08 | 163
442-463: 0.26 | 141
